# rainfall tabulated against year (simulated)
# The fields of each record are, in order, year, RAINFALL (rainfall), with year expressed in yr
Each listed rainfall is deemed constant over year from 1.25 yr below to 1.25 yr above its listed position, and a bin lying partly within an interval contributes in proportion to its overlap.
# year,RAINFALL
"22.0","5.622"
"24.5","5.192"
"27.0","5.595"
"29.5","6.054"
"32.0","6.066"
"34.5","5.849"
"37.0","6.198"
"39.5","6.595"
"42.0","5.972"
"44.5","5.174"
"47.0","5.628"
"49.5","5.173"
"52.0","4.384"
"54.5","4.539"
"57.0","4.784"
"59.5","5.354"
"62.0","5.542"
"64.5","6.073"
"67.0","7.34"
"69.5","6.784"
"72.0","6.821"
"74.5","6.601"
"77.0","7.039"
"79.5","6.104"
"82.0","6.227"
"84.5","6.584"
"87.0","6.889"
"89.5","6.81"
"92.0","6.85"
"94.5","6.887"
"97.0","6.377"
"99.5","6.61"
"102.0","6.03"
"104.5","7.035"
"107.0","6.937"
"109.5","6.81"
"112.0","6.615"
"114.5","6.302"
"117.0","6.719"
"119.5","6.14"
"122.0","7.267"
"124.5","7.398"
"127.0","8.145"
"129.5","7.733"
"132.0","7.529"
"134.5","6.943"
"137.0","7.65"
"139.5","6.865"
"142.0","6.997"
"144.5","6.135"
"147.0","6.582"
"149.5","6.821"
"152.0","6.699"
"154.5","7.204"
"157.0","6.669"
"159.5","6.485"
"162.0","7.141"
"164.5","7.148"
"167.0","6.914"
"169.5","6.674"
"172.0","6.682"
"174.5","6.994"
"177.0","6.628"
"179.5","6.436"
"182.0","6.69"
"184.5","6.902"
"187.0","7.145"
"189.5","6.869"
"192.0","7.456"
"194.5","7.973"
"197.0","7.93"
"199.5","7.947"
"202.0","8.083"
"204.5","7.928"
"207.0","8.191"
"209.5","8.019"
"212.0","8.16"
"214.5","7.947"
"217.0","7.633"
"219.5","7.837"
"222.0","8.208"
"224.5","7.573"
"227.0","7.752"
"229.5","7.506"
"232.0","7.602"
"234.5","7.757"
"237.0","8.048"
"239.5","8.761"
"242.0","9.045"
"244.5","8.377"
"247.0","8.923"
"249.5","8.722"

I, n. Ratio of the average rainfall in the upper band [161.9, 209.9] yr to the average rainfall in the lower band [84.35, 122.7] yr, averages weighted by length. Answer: 1.09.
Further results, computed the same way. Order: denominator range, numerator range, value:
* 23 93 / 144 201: 1.16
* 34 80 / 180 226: 1.30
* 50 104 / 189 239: 1.26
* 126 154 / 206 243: 1.13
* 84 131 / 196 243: 1.17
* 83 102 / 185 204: 1.14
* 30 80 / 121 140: 1.27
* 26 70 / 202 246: 1.41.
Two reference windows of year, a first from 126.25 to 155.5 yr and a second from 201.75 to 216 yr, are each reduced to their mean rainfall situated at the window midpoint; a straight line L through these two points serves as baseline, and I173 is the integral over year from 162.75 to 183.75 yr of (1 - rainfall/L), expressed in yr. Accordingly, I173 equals 2.1 yr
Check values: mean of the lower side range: 7.09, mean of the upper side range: 8.05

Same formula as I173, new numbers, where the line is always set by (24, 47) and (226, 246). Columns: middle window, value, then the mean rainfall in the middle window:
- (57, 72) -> 0.1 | 6.15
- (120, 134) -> -1.2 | 7.5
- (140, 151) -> 0.7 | 6.65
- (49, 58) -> 2.1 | 4.68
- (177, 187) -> 1.0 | 6.73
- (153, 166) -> 0.6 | 6.92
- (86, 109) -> -0.5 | 6.72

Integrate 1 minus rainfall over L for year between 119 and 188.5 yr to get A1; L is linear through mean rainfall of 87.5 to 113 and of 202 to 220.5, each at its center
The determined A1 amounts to 3.2 yr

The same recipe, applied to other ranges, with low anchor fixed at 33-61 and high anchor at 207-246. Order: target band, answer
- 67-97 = -3.9 yr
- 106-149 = -2.6 yr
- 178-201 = 0.7 yr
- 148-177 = 1.0 yr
